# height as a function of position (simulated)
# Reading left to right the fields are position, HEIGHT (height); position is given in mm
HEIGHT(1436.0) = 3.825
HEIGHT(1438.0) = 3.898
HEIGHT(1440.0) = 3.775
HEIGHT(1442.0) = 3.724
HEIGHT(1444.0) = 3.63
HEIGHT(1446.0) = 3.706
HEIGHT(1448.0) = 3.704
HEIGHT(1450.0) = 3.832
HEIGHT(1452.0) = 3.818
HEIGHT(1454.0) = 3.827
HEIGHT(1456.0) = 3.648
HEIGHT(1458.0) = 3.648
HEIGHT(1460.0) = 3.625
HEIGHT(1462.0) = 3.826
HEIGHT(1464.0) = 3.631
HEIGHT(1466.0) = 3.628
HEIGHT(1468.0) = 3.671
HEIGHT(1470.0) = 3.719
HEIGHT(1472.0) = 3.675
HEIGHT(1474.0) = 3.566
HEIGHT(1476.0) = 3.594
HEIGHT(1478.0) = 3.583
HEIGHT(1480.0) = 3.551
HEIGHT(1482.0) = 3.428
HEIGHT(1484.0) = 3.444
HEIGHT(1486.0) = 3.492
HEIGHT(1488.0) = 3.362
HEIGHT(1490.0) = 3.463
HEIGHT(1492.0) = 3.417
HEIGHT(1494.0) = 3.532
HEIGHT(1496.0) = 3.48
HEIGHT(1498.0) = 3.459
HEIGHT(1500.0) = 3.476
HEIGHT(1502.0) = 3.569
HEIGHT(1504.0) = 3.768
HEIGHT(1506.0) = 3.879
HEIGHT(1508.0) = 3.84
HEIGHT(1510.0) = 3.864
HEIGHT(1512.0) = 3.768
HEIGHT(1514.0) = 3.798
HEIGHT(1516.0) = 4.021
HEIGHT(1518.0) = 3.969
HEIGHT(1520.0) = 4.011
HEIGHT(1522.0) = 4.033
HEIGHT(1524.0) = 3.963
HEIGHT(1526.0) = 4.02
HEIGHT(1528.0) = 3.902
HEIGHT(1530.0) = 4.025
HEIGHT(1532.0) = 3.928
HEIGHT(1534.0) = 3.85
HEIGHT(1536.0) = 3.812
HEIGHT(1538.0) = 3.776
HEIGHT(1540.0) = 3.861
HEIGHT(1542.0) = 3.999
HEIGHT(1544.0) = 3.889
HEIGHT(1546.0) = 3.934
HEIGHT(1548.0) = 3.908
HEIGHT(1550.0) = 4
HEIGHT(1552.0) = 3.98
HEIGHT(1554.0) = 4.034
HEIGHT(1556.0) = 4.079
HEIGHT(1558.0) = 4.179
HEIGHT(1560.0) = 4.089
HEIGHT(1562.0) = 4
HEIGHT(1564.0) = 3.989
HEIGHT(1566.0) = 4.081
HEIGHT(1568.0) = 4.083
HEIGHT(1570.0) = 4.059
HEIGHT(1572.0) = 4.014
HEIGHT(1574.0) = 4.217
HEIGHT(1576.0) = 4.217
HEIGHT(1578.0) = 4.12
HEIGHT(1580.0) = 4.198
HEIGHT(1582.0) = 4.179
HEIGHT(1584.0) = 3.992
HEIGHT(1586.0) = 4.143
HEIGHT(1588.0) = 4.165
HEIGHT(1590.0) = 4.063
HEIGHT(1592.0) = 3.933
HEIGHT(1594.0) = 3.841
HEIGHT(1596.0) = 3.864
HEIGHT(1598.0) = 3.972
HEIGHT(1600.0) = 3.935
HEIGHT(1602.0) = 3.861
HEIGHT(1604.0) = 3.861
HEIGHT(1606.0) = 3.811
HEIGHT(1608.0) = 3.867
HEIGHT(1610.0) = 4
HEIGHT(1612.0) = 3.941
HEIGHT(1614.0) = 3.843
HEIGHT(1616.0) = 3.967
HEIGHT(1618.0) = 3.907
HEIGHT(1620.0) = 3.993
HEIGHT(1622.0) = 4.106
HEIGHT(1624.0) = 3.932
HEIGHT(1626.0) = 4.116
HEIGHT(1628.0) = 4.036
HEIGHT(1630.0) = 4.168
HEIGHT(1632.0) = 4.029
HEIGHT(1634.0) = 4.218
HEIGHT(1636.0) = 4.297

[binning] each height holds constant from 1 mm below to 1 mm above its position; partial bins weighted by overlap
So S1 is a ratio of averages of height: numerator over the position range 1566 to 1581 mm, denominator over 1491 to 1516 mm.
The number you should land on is 1.12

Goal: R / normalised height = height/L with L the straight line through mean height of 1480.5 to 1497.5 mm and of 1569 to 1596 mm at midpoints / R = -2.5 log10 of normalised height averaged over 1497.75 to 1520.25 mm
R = -0.06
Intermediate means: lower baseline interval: 3.46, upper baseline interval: 4.08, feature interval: 3.79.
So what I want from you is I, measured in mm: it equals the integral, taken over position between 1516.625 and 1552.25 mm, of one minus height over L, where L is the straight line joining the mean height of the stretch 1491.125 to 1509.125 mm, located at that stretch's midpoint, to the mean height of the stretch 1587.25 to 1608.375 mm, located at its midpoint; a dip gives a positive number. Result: -2.1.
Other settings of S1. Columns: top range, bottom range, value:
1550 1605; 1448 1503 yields 1.12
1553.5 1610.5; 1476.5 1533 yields 1.08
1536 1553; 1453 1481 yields 1.07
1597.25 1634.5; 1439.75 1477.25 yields 1.08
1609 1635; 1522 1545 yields 1.03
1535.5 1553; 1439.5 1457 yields 1.05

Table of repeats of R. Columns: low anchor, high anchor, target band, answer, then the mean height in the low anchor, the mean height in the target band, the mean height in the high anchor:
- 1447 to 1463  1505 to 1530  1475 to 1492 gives 0.101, 3.74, 3.49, 3.93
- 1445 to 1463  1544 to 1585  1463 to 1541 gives 0.048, 3.74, 3.71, 4.06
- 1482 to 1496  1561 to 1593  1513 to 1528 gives -0.082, 3.45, 3.97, 4.09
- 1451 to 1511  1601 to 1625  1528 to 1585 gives -0.062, 3.62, 4.02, 3.92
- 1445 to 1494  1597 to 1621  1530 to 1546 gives -0.035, 3.62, 3.89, 3.91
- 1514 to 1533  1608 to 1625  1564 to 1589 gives -0.041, 3.98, 4.12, 3.96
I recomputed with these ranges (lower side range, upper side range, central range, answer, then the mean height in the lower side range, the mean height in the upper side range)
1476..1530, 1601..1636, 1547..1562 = -0.8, 3.7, 3.99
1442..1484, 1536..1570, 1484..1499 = 1.2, 3.66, 3.99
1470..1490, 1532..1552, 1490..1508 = 0.3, 3.53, 3.9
